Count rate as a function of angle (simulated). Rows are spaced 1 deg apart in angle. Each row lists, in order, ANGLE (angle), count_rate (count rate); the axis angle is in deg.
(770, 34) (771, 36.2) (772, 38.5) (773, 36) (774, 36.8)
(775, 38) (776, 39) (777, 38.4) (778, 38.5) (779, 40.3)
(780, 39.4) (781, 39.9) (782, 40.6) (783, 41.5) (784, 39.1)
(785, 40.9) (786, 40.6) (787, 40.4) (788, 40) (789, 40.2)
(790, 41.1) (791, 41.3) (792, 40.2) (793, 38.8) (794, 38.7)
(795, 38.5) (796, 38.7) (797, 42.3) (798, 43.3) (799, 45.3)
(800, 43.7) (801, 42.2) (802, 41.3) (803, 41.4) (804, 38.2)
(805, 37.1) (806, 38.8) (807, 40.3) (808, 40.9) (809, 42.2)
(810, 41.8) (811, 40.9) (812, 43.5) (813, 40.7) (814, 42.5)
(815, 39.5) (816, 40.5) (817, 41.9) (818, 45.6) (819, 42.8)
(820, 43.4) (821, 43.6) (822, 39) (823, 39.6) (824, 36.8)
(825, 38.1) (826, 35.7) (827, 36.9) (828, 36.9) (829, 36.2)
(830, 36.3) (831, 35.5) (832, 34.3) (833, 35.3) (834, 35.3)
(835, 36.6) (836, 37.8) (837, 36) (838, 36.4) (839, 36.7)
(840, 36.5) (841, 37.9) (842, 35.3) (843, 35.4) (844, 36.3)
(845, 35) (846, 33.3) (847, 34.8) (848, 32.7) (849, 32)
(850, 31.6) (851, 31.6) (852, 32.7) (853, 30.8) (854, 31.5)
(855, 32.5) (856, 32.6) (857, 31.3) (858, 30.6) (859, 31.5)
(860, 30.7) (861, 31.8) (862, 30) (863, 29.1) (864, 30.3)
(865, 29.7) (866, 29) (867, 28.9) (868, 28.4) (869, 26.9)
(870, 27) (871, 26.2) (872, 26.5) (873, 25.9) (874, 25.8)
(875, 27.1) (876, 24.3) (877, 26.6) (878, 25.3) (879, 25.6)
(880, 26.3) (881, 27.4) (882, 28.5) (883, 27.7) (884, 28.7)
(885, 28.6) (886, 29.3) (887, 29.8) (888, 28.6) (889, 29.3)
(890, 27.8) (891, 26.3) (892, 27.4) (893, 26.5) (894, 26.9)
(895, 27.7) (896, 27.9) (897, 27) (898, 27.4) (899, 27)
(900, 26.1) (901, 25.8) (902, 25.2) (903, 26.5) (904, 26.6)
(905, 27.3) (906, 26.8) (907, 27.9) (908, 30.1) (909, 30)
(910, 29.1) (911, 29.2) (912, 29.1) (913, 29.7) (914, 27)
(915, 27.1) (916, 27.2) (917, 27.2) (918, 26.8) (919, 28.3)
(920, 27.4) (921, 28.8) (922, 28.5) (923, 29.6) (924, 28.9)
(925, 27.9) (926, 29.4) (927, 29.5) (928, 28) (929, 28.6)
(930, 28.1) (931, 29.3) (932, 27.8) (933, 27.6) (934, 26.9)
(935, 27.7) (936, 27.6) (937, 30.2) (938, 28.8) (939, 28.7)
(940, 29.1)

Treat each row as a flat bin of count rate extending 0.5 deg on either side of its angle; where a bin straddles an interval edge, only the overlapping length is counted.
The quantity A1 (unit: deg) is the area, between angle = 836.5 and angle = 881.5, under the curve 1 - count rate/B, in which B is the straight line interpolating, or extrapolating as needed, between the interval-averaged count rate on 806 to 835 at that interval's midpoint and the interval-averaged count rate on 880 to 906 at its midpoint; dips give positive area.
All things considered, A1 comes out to 3.3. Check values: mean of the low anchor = 39.4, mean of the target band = 30.8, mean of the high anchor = 27.5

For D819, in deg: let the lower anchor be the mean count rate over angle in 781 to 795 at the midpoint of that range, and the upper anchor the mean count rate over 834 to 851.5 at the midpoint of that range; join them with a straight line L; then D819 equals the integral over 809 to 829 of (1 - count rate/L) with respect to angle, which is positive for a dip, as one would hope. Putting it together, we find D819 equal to -1.7 deg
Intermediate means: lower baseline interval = 40.2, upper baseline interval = 35.1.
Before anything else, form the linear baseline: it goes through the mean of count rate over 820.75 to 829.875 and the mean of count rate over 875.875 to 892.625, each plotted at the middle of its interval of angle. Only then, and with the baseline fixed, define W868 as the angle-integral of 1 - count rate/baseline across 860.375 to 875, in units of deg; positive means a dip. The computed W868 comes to 1.08 deg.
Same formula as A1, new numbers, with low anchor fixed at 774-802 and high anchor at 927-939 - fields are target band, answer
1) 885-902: 2.20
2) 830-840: 0.11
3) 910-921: 0.65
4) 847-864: 1.59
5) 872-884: 2.32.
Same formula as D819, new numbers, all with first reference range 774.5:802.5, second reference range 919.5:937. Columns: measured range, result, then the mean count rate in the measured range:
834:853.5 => 0.53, 34.7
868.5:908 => 5.83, 27.1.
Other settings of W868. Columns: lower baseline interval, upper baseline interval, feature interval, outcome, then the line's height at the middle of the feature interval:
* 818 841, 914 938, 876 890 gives 2.0 deg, 32.4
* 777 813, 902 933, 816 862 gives 0.7 deg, 36.1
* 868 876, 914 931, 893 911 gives 0.1 deg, 27.5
